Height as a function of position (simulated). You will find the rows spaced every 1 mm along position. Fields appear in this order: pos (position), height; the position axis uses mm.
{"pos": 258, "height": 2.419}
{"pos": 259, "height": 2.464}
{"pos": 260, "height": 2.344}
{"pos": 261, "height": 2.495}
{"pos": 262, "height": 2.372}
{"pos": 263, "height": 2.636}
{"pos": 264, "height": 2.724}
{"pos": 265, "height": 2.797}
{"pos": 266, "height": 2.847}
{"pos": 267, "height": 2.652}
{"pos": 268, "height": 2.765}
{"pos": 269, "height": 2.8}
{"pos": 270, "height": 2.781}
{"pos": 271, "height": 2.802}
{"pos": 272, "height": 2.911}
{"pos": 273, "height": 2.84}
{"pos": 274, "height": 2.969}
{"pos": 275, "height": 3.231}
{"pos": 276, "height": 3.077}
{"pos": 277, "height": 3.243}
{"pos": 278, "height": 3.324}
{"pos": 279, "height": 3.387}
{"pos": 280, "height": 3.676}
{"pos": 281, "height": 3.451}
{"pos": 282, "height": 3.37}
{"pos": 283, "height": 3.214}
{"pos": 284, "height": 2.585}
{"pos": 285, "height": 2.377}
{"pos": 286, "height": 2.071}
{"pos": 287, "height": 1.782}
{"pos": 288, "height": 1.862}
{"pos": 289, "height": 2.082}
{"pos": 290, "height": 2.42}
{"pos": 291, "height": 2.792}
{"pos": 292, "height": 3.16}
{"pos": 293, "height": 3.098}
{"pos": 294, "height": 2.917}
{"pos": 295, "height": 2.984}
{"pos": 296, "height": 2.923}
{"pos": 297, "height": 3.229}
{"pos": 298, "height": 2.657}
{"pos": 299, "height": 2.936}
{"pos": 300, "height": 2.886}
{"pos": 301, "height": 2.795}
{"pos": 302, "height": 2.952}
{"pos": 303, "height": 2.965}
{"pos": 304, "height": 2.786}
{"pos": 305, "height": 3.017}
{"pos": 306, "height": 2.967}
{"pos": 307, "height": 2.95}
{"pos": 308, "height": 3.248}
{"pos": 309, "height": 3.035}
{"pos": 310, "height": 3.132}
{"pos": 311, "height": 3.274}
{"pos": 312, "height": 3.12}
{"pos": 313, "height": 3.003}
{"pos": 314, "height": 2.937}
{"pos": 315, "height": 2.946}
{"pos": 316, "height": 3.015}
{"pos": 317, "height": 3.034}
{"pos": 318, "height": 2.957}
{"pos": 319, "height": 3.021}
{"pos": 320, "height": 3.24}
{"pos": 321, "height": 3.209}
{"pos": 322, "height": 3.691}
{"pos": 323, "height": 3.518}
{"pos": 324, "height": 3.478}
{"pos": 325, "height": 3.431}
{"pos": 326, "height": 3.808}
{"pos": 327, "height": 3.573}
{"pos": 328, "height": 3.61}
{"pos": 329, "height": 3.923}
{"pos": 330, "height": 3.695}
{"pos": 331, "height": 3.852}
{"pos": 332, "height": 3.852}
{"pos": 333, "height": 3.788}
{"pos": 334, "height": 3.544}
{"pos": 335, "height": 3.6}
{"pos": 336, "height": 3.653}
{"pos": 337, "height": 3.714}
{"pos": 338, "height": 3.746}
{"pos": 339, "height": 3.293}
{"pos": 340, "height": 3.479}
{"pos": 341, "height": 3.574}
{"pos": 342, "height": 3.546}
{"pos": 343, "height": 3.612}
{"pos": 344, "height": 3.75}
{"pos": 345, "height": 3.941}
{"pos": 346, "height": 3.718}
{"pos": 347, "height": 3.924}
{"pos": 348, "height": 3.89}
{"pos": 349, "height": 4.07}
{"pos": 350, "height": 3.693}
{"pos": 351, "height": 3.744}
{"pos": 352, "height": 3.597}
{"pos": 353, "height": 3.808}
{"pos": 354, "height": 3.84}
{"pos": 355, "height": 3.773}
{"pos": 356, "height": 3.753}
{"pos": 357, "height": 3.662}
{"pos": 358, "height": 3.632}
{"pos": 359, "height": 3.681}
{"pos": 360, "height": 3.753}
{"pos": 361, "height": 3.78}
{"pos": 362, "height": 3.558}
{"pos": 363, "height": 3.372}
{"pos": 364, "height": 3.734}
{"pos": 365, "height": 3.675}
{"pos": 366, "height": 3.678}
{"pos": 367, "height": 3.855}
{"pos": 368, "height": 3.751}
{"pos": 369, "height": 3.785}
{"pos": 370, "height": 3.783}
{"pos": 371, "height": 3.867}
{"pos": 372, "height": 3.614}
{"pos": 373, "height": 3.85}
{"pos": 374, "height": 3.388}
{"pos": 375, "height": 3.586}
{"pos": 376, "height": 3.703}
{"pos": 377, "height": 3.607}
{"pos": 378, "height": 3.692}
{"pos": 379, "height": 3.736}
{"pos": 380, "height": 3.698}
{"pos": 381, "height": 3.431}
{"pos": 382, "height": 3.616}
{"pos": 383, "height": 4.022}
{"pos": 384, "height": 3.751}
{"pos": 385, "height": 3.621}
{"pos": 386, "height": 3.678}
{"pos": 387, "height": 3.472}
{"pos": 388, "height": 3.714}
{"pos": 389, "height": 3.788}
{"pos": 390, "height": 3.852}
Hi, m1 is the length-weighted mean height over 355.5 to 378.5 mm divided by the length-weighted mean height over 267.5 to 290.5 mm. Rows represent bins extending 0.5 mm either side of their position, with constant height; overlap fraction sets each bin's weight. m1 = 1.30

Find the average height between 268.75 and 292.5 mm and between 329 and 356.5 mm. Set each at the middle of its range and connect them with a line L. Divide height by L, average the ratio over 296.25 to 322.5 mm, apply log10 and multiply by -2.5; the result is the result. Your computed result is 0.07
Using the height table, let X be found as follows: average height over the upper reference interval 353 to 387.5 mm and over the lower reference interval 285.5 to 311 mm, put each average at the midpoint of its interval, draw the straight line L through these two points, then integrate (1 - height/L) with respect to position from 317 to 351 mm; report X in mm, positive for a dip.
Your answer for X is -3.9 mm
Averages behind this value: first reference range 2.8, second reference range 3.69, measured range 3.61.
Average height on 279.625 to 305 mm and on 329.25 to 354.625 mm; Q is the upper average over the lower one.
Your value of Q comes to 1.33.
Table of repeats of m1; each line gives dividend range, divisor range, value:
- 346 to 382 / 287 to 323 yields 1.26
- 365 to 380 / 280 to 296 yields 1.36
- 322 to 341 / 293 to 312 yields 1.22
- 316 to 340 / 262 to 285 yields 1.18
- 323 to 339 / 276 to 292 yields 1.31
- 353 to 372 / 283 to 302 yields 1.40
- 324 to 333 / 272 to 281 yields 1.15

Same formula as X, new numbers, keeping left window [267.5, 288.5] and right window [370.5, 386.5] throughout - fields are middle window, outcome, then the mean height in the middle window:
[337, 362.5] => -1.9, 3.71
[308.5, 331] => -0.7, 3.31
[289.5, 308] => 0.8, 2.92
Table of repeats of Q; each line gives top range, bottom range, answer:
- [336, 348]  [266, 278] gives 1.25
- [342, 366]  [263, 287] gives 1.28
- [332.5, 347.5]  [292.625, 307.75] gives 1.24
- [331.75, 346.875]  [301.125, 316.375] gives 1.21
